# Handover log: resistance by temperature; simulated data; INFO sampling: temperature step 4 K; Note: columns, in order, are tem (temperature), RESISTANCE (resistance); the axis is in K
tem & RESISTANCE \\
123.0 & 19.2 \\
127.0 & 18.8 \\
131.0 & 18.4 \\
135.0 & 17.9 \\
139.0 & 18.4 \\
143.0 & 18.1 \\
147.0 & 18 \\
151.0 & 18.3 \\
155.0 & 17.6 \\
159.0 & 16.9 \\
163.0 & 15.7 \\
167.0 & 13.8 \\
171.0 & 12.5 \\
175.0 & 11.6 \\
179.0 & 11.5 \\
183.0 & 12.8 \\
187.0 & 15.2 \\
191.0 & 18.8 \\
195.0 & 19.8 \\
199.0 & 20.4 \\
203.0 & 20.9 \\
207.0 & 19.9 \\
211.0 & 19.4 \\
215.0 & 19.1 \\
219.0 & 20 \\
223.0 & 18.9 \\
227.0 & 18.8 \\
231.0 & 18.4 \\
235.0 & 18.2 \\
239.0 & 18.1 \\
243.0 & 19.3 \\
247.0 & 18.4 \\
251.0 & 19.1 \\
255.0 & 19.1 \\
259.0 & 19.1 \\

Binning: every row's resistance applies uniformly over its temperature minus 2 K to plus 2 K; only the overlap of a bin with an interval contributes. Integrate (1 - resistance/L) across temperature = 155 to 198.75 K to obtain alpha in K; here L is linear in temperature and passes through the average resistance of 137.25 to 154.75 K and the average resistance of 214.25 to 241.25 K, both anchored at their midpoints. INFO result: 7.6 K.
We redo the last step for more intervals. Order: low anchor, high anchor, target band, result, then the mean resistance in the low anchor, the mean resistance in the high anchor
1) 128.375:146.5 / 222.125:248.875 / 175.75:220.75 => 1.58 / 18.2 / 18.6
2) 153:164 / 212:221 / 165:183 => 5.28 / 16.8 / 19.5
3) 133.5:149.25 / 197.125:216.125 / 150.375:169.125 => 2.33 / 18.1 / 20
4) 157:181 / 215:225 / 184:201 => -1.95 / 13.7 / 19.4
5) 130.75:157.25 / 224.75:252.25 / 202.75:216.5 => -0.95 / 18.1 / 18.6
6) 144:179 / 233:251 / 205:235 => -2.48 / 15.4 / 18.6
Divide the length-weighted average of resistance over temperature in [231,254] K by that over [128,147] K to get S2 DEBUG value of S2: 1.0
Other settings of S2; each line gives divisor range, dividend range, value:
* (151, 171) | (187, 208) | 1.23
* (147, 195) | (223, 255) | 1.22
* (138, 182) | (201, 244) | 1.23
